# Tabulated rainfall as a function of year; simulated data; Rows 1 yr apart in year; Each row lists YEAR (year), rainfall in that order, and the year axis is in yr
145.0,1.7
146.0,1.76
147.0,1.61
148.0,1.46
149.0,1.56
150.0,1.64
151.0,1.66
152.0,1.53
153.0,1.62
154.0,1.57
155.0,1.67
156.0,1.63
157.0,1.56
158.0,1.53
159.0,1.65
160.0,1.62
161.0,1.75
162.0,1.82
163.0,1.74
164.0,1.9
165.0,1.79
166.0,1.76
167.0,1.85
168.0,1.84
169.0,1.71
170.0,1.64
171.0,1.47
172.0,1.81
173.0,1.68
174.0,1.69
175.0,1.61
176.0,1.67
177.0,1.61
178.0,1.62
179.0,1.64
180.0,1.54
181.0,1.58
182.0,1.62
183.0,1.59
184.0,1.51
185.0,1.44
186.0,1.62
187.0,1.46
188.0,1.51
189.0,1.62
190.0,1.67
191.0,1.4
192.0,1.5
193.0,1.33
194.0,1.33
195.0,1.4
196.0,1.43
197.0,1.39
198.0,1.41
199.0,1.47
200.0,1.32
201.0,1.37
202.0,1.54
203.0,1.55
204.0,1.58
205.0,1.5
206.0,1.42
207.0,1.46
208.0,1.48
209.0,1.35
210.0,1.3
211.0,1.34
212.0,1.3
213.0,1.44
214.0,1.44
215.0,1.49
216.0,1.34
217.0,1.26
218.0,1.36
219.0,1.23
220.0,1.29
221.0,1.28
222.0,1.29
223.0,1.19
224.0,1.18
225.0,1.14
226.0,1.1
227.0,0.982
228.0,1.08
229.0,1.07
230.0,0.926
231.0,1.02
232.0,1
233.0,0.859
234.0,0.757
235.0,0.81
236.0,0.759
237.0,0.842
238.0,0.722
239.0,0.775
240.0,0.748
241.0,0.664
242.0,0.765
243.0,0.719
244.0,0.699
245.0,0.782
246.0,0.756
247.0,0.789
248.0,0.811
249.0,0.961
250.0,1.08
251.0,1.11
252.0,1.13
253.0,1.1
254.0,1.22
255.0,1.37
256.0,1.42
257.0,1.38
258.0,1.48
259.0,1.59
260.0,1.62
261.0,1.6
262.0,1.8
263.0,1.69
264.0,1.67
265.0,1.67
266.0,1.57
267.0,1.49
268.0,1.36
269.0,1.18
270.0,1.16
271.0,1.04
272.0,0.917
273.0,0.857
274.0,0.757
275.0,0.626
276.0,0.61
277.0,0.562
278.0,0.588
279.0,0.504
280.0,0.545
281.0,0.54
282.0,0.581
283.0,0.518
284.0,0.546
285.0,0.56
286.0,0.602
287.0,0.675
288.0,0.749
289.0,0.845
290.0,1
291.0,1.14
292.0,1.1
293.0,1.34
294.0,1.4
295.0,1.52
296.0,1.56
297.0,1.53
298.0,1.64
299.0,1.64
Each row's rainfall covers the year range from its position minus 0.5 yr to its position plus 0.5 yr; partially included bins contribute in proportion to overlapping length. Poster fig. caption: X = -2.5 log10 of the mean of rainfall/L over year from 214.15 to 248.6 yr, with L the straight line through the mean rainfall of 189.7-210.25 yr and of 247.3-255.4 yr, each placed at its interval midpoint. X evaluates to 0.24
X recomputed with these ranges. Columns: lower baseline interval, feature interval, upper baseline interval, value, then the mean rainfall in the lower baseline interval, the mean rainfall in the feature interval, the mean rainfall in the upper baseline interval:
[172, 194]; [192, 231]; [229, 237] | -0.13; 1.57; 1.32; 0.886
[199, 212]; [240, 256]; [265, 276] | 0.27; 1.43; 0.94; 1.1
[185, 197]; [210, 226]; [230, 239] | -0.20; 1.47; 1.3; 0.847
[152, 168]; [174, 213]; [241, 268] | 0.03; 1.7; 1.49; 1.23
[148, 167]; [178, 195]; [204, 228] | -0.02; 1.67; 1.52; 1.31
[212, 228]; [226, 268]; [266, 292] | -0.08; 1.26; 1.11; 0.819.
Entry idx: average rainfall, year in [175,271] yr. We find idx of 1.28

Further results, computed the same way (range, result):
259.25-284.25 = 1.05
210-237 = 1.15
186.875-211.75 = 1.44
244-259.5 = 1.12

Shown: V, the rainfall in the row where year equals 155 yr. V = 1.67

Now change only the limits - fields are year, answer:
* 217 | 1.26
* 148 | 1.46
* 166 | 1.76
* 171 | 1.47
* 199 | 1.47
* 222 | 1.29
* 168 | 1.84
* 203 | 1.55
